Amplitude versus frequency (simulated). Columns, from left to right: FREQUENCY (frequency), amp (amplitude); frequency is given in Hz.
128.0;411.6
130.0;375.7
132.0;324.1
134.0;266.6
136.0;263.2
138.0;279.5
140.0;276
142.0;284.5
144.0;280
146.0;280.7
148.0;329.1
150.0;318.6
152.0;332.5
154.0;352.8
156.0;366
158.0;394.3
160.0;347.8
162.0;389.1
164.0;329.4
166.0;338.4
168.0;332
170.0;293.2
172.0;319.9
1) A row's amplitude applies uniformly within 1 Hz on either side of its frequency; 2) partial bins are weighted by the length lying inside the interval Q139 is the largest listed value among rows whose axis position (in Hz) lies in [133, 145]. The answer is 284.5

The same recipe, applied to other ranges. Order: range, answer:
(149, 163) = 394.3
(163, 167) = 338.4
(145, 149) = 329.1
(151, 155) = 352.8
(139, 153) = 332.5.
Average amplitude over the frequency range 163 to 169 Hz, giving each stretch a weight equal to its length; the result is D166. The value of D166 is 333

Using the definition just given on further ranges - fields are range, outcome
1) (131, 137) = 285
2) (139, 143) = 280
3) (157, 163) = 377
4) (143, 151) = 302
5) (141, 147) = 282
